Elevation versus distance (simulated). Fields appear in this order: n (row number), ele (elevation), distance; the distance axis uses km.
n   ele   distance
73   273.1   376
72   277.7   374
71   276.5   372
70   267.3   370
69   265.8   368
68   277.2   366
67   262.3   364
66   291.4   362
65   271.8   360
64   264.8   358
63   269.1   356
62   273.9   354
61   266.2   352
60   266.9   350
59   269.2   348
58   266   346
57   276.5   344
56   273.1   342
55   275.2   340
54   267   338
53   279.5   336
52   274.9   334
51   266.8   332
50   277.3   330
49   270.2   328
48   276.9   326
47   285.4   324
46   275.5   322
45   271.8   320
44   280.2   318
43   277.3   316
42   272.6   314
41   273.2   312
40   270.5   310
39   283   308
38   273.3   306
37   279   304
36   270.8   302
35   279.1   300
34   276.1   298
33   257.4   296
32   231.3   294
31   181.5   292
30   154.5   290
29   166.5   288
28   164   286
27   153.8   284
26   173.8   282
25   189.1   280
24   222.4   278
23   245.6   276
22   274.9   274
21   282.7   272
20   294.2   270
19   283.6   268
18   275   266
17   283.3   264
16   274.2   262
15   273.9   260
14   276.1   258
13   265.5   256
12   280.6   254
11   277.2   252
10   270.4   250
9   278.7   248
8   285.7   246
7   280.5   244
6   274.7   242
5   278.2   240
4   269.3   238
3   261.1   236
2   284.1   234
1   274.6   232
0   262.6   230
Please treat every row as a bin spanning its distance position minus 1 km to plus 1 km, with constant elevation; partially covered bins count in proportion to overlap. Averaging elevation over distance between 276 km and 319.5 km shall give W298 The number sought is 235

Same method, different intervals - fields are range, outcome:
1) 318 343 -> 275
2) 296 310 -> 275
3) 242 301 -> 247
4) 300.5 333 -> 275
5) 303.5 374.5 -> 273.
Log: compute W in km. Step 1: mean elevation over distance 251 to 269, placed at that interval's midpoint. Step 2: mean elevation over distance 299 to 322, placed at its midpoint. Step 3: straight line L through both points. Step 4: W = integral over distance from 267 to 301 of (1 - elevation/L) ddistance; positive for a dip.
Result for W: 6.3 km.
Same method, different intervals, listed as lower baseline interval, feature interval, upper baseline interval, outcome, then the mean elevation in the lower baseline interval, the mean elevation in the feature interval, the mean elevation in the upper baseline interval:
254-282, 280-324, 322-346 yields 4.55 km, 262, 241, 274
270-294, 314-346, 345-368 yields -3.56 km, 206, 275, 271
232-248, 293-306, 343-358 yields 0.30 km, 276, 266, 269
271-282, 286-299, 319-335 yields 2.17 km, 237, 208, 275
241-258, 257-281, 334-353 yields 0.95 km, 277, 265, 271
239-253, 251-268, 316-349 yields 0.07 km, 278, 276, 274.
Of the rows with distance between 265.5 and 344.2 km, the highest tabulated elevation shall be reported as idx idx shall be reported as 294.2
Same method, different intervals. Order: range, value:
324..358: 285.4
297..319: 283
